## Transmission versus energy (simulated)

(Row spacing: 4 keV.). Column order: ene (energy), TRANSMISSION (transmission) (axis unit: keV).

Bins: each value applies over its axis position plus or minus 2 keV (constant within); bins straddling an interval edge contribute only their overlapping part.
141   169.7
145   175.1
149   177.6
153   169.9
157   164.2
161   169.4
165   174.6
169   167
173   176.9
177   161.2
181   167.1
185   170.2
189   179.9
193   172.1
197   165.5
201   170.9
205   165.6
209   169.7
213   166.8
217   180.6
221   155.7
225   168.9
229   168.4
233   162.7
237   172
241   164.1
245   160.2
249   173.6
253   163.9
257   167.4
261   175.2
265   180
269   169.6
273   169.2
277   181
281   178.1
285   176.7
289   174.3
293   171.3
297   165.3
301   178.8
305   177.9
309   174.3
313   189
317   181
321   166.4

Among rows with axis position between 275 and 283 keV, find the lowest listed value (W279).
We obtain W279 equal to 178.1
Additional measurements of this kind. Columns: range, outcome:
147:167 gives 164.2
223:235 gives 162.7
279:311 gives 165.3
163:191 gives 161.2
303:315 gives 174.3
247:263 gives 163.9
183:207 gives 165.5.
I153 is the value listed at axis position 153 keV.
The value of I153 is 169.9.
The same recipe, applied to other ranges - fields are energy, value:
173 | 176.9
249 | 173.6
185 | 170.2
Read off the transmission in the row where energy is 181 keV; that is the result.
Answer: 167.1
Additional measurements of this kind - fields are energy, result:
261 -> 175.2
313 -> 189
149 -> 177.6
